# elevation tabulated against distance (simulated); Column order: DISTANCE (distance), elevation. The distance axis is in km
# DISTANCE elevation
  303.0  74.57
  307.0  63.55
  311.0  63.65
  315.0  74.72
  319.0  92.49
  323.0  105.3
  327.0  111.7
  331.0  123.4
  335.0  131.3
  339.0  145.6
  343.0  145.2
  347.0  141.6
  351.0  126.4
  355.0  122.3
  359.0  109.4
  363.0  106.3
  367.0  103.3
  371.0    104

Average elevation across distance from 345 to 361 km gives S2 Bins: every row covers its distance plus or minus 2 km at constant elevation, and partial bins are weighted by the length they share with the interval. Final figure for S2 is 125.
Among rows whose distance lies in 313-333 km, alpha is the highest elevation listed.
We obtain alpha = 123.4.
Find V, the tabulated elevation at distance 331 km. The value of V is 123.4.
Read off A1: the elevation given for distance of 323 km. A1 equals 105.3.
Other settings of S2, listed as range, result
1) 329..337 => 127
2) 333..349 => 141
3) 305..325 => 79.9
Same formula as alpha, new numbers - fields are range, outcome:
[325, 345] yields 145.6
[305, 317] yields 74.72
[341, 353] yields 145.2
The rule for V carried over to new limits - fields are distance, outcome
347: 141.6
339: 145.6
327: 111.7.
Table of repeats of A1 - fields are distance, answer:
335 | 131.3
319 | 92.49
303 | 74.57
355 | 122.3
